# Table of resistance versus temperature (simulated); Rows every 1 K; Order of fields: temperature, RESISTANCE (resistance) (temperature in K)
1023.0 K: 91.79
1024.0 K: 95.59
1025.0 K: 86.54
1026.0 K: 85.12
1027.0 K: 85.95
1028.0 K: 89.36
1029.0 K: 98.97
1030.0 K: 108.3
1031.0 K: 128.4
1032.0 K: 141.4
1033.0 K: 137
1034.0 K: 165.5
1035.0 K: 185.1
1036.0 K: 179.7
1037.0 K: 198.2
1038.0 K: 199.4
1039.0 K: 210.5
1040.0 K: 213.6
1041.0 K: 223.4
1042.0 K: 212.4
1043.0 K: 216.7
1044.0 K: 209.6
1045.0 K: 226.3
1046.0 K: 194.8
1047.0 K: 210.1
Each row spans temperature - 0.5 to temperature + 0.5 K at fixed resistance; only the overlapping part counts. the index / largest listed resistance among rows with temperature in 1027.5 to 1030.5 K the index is 108.3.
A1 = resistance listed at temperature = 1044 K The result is 209.6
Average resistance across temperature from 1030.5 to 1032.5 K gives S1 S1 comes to 135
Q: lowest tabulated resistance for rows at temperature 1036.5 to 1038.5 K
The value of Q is 198.2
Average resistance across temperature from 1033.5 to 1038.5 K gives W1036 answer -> 186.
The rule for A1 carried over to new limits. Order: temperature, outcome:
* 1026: 85.12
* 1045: 226.3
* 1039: 210.5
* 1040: 213.6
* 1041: 223.4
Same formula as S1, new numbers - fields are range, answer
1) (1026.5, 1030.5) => 95.6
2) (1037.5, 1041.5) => 212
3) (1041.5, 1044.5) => 213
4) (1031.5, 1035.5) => 157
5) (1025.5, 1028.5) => 86.8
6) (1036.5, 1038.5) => 199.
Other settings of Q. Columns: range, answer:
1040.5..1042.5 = 212.4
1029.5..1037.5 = 108.3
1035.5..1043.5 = 179.7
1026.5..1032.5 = 85.95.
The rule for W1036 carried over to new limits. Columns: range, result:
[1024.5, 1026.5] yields 85.8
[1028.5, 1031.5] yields 112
